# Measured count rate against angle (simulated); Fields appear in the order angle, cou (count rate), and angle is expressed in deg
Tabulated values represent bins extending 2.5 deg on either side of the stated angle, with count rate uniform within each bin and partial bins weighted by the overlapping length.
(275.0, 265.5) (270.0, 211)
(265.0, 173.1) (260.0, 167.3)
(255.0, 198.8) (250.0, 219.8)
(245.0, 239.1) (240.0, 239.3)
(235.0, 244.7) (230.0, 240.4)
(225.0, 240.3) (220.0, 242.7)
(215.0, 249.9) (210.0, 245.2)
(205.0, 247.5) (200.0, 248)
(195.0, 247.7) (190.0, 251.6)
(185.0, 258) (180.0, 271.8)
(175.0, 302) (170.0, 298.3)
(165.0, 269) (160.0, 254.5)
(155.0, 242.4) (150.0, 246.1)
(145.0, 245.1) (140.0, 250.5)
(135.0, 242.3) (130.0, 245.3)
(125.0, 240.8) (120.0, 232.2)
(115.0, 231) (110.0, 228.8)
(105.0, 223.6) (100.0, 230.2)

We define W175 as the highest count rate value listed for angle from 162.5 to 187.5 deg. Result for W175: 302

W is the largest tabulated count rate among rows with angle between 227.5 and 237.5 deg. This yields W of 244.7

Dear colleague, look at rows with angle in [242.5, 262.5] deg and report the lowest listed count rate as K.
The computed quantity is 167.3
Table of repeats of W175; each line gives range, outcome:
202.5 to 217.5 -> 249.9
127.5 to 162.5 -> 254.5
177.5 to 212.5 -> 271.8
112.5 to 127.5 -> 240.8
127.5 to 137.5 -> 245.3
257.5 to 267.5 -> 173.1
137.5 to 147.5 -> 250.5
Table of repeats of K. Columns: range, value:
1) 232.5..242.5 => 239.3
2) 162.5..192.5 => 251.6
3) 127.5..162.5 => 242.3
